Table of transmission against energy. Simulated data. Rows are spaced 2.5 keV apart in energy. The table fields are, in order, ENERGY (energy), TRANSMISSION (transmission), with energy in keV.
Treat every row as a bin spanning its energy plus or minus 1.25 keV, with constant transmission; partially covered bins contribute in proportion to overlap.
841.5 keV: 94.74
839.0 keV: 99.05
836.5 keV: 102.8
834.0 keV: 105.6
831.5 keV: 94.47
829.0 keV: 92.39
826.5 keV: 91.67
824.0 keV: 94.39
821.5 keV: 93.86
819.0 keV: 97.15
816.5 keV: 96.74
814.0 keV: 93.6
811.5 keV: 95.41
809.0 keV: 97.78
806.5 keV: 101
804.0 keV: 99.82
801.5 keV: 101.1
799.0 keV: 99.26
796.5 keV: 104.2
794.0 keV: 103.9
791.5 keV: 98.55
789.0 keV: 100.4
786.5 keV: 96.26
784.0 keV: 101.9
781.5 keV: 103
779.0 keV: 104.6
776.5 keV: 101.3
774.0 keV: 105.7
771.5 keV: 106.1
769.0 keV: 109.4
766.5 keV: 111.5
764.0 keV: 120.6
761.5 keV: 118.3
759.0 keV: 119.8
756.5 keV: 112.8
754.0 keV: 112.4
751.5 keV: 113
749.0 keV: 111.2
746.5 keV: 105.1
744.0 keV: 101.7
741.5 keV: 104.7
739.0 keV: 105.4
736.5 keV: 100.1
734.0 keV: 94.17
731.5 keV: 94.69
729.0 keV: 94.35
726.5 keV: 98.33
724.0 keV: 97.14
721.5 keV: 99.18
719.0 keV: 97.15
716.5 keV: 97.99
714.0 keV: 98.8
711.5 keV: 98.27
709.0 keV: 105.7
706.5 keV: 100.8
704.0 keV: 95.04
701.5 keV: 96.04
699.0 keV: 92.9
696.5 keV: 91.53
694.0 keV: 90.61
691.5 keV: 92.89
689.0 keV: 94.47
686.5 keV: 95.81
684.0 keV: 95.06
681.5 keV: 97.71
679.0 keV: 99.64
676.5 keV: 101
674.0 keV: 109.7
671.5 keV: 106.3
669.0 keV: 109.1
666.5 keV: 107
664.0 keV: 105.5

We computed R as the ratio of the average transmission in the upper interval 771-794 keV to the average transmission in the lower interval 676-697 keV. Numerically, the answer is 1.1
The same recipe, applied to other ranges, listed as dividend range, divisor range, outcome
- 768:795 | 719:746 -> 1.04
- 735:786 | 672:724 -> 1.11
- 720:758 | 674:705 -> 1.08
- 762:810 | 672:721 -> 1.06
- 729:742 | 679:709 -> 1.04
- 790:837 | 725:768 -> 0.92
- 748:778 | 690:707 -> 1.19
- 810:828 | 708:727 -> 0.96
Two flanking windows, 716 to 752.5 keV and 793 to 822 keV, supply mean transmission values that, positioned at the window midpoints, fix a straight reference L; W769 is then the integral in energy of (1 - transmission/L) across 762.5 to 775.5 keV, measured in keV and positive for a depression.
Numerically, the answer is -1.40 keV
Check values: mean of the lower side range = 101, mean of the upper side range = 98.7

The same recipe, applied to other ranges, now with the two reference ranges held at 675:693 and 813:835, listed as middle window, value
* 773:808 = -2.08 keV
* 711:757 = -2.64 keV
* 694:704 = 0.34 keV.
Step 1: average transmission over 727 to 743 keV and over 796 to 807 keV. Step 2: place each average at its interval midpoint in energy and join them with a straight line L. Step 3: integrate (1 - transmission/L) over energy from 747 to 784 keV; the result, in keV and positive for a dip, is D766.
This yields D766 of -3.9 keV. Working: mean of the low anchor 98.9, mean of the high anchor 101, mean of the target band 110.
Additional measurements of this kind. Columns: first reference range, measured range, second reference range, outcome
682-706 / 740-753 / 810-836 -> -1.7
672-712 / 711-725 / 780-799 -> 0.0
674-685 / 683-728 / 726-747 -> 1.4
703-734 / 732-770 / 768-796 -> -3.2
